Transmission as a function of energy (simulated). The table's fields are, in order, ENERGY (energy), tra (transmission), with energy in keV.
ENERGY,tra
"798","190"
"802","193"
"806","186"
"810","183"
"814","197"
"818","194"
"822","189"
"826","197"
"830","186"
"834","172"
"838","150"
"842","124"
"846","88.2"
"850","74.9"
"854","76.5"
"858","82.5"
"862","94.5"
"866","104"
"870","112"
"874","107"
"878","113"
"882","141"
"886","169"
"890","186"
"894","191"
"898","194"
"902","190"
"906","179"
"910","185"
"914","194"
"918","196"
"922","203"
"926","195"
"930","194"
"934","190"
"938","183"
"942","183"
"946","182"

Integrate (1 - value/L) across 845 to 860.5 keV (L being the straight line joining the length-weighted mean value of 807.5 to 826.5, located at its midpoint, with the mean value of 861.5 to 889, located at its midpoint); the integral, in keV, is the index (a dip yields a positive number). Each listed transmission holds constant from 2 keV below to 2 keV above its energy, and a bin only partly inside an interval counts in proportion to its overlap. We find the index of 7.2 keV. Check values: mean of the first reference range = 191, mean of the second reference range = 124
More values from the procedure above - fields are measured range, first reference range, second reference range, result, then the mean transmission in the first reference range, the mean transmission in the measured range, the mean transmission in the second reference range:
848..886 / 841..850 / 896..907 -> 8.4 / 97.2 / 104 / 188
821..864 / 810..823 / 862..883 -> 8.1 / 192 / 129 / 112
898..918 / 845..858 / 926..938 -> -4.0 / 79.6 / 189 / 191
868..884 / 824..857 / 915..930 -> 4.2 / 132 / 118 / 197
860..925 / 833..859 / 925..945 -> -3.5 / 108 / 160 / 188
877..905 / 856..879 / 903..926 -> -4.6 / 102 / 172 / 192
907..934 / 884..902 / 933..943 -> -1.2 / 186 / 194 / 185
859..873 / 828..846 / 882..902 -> 5.4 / 150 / 102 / 181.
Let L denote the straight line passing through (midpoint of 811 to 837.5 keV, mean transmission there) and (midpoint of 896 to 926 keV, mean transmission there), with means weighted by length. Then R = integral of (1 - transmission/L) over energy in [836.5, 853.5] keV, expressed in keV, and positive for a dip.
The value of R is 7.5 keV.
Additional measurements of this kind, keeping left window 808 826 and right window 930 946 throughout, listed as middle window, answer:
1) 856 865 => 4.7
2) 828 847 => 4.3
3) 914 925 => -0.7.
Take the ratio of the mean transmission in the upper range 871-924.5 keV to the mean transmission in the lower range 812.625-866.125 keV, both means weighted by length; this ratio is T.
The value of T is 1.2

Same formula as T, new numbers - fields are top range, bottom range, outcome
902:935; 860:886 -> 1.65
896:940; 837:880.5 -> 1.88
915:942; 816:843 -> 1.10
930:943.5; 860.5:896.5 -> 1.37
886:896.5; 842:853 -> 2.08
